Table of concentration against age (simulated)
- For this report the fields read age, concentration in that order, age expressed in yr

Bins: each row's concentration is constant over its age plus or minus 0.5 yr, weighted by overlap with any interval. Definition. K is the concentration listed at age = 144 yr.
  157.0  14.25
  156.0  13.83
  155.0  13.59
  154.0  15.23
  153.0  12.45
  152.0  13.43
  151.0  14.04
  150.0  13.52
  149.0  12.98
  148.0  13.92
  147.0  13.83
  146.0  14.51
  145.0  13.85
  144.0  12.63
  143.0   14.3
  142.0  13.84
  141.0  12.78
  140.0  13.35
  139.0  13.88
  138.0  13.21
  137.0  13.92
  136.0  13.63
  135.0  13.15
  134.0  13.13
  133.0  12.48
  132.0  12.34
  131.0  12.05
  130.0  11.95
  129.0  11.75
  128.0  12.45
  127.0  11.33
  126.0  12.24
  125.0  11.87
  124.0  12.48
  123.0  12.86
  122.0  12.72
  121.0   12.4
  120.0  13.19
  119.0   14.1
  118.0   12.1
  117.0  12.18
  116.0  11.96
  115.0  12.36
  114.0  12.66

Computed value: 12.63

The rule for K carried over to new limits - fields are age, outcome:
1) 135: 13.15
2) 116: 11.96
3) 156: 13.83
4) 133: 12.48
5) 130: 11.95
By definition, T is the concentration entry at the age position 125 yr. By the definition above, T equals 11.87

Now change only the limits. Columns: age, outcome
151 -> 14.04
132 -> 12.34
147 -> 13.83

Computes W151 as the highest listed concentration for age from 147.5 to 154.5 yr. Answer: 15.23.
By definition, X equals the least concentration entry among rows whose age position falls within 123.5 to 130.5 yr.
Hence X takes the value 11.33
